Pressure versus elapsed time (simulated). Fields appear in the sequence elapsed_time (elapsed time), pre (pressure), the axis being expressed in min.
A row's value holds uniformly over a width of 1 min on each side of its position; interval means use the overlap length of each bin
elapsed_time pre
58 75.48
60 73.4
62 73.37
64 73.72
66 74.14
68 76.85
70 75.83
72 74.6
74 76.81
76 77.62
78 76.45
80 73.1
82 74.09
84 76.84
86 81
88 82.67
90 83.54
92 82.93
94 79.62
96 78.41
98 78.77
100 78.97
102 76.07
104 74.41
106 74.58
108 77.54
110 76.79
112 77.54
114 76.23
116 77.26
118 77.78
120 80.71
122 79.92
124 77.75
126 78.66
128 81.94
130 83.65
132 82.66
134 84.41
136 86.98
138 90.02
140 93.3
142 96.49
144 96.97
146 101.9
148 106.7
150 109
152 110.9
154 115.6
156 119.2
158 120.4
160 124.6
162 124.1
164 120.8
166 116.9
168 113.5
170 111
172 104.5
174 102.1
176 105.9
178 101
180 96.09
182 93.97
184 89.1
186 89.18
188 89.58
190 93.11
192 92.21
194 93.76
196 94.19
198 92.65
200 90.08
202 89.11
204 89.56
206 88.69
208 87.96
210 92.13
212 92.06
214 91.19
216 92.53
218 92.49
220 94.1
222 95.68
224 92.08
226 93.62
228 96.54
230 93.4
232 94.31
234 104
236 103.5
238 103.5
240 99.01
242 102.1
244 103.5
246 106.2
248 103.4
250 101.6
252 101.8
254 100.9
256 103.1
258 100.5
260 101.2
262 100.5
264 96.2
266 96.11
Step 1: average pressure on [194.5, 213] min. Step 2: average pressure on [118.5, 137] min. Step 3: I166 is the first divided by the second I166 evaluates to 1.11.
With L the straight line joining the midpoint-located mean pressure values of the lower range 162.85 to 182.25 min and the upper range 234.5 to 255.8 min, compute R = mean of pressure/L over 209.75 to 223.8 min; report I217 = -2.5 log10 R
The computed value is 0.127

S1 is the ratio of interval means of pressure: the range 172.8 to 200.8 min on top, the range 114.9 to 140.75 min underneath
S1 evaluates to 1.1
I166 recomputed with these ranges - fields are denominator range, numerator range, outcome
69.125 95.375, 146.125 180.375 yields 1.43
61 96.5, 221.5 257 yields 1.29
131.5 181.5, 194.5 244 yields 0.90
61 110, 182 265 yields 1.24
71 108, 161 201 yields 1.29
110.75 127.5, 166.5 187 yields 1.29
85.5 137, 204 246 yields 1.20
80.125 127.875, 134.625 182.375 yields 1.36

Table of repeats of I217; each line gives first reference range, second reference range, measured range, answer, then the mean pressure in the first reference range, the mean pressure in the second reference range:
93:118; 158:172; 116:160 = 0.06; 77.2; 118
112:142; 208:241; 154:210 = -0.13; 82.6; 95.4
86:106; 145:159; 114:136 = 0.19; 79.3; 112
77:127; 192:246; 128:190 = -0.18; 78.1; 94.8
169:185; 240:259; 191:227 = 0.11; 100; 102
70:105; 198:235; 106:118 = 0.05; 77.9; 92.7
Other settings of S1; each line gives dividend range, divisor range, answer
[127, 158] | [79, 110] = 1.26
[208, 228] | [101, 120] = 1.21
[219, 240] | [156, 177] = 0.85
